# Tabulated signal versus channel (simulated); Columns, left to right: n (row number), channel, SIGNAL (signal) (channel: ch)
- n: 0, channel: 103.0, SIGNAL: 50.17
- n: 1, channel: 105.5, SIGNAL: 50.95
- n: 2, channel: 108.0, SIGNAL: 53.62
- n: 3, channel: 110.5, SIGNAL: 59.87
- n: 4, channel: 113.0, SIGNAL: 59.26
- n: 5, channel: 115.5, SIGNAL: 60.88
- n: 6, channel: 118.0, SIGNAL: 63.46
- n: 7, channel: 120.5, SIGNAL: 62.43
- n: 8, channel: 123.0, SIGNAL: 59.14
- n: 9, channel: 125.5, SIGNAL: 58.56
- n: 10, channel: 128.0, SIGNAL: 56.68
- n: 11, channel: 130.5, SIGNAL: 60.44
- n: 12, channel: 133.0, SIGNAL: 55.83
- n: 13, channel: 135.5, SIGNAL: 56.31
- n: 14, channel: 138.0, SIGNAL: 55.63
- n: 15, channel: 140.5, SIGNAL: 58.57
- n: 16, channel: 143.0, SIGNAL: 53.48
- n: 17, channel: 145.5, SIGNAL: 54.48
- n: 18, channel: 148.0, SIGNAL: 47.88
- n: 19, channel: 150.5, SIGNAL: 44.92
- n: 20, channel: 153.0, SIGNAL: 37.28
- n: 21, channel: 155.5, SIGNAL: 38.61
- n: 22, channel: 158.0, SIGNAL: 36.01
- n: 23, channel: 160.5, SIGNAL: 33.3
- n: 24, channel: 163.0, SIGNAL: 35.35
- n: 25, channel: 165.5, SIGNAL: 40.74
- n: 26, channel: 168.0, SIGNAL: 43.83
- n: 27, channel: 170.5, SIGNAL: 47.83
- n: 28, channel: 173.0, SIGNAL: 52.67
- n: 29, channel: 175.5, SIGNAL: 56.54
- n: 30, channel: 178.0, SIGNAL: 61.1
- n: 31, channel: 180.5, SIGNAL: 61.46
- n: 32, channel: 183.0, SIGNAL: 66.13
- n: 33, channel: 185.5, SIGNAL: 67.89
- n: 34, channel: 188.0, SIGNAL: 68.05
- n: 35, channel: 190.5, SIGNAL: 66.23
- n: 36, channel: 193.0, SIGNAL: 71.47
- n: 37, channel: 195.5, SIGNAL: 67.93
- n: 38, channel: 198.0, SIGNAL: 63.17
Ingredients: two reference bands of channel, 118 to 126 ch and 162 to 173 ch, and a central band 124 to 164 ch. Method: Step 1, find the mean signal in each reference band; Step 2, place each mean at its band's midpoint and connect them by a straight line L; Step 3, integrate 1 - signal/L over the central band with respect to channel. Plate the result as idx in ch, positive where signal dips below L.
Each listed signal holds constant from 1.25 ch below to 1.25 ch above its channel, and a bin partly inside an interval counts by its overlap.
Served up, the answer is 2.8 ch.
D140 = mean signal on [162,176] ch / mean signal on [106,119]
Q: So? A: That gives 0.8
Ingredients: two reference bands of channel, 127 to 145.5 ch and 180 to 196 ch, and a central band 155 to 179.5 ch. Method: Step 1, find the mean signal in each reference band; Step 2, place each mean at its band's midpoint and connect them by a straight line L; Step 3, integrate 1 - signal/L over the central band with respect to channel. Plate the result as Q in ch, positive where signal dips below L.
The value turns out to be 7.1 ch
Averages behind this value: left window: 56.6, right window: 67.2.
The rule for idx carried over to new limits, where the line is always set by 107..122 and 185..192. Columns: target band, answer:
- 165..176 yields 2.9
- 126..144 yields 1.5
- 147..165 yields 7.1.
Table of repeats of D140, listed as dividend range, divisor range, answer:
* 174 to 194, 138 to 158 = 1.36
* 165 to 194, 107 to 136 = 1.00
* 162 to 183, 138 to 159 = 1.08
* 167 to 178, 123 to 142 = 0.90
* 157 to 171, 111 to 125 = 0.64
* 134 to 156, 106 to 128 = 0.85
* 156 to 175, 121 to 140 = 0.73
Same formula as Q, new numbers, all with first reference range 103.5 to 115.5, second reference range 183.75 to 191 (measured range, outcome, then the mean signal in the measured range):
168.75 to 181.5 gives 2.0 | 55.3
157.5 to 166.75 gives 4.0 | 36.4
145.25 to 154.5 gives 2.5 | 45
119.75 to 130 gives -0.1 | 59.1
